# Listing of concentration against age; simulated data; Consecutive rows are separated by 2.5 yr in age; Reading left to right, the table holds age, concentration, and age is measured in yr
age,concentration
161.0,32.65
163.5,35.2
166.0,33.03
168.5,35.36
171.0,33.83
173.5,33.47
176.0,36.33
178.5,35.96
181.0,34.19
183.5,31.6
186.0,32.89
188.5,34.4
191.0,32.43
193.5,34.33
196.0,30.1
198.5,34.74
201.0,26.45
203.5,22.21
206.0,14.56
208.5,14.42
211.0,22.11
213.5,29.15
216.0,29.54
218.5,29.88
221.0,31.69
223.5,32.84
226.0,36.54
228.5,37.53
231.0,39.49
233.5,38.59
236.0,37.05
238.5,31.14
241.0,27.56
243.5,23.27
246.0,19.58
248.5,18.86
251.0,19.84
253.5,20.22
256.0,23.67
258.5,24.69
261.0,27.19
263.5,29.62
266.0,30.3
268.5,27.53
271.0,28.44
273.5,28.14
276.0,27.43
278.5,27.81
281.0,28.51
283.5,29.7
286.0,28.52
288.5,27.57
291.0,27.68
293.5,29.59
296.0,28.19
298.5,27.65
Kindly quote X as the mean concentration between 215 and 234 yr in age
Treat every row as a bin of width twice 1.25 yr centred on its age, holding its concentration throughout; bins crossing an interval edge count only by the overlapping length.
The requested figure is 34.4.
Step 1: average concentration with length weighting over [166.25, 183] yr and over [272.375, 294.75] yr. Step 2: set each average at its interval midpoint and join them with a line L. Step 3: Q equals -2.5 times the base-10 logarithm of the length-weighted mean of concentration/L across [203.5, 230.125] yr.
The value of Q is 0.16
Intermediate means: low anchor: 34.6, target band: 27.7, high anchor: 28.3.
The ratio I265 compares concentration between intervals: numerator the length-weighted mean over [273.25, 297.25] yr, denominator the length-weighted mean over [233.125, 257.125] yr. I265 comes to 1.1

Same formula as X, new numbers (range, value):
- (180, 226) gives 28.9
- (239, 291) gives 26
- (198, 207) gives 23.9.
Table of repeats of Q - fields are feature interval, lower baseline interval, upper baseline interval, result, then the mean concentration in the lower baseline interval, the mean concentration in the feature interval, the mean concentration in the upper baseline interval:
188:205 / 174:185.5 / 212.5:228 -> 0.11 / 34.3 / 30.3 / 31.9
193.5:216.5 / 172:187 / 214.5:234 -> 0.33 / 34.1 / 25.2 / 34.3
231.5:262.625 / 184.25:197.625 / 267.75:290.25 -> 0.14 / 32.8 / 26.3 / 28.2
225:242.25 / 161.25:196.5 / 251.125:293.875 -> -0.18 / 33.8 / 35.4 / 27.2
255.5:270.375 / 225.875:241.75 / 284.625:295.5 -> 0.16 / 35.6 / 27.4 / 28.3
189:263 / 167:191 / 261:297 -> 0.13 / 34.1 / 28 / 28.5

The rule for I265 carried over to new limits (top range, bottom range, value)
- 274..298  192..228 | 1.01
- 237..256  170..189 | 0.68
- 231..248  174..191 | 0.87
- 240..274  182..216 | 0.89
